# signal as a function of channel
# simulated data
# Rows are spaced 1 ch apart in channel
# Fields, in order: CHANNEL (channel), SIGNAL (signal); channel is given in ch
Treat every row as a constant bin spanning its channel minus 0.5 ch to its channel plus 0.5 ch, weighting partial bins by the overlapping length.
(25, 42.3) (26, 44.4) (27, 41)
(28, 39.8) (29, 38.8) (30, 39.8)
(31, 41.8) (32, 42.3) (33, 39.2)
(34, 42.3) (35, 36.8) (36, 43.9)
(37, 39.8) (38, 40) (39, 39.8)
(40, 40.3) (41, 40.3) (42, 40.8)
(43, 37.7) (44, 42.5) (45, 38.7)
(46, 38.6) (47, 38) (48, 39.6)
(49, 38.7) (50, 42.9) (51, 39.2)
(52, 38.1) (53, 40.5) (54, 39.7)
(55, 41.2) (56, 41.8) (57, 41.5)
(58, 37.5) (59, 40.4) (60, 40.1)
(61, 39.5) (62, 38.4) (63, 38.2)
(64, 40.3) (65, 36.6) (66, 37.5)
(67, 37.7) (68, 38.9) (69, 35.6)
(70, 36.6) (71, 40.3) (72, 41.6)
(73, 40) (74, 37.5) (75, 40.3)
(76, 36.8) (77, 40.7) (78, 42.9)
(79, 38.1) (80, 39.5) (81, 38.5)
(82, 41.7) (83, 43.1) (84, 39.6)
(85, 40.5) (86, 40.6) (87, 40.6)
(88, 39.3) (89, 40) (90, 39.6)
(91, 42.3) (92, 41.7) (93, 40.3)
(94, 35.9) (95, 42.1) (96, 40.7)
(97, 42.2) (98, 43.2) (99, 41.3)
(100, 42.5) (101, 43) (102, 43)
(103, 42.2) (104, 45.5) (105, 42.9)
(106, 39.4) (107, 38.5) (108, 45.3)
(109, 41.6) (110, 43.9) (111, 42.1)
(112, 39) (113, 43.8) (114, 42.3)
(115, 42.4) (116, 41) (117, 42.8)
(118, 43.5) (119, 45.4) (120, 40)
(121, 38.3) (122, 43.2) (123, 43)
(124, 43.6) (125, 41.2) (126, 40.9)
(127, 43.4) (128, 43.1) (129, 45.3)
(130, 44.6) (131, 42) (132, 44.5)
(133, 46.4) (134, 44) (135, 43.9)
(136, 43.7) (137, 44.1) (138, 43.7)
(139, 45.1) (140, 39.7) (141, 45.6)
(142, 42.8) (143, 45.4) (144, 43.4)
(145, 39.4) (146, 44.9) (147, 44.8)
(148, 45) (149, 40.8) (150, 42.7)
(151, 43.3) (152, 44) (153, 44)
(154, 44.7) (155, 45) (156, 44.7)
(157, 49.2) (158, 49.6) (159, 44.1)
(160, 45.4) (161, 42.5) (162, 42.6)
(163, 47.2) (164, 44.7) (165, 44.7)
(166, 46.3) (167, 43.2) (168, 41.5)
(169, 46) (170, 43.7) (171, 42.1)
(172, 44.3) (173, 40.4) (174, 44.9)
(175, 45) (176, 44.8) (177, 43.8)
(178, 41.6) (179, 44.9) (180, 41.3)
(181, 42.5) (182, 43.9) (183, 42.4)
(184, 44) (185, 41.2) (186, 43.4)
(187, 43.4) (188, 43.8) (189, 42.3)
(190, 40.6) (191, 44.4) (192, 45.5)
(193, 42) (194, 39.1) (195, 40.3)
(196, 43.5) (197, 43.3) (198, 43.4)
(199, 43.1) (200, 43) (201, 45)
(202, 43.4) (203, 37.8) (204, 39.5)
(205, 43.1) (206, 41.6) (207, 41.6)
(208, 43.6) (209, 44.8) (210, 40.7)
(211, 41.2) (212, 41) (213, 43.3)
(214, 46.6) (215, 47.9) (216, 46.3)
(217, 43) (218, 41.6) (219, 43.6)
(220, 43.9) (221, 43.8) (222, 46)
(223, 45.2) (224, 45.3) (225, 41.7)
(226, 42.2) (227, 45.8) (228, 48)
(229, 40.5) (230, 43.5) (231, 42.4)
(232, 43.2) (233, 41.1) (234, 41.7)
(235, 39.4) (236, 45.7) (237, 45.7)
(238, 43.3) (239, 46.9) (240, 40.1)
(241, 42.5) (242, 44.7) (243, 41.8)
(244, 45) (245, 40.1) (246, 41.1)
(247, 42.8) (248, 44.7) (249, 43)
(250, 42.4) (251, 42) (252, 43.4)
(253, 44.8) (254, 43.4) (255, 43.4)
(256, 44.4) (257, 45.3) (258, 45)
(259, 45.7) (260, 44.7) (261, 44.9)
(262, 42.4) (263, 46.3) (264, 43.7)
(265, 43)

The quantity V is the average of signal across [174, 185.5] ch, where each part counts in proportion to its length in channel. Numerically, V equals 43.3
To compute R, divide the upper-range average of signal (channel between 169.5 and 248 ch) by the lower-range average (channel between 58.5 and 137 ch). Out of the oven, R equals 1.0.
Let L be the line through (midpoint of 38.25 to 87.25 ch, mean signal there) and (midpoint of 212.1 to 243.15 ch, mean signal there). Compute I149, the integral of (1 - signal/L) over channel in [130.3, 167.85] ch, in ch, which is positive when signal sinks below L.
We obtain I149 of -2.2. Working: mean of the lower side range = 39.6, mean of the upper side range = 43.8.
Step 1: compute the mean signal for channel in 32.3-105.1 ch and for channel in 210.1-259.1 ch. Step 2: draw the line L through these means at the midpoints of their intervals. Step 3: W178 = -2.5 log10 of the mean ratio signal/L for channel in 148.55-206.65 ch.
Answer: -0.027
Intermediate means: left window 40.1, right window 43.5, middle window 43.4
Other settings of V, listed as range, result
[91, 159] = 43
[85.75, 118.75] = 41.7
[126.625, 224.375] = 43.6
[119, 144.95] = 43.2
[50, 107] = 40.2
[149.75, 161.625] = 45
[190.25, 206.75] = 42.3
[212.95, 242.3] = 43.8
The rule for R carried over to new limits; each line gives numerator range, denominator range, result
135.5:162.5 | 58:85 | 1.12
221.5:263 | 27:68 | 1.10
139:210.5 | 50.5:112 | 1.08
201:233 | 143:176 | 0.98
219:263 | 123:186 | 0.99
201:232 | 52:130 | 1.06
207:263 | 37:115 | 1.08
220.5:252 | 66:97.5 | 1.09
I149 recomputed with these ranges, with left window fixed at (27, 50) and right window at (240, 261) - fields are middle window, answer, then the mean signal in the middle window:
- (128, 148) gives -1.1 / 43.9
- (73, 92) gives 0.3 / 40.1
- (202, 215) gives 0.1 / 42.3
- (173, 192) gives -0.4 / 43.2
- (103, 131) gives -0.8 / 42.4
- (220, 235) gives -0.1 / 43.5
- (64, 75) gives 0.6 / 38.4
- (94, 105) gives -0.3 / 42.3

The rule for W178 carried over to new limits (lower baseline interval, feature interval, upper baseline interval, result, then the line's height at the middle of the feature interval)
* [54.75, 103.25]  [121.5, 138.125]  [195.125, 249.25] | -0.06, 41.2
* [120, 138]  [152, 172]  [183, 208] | -0.05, 42.8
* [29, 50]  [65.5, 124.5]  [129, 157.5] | 0.03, 42.2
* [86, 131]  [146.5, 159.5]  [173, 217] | -0.06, 42.5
